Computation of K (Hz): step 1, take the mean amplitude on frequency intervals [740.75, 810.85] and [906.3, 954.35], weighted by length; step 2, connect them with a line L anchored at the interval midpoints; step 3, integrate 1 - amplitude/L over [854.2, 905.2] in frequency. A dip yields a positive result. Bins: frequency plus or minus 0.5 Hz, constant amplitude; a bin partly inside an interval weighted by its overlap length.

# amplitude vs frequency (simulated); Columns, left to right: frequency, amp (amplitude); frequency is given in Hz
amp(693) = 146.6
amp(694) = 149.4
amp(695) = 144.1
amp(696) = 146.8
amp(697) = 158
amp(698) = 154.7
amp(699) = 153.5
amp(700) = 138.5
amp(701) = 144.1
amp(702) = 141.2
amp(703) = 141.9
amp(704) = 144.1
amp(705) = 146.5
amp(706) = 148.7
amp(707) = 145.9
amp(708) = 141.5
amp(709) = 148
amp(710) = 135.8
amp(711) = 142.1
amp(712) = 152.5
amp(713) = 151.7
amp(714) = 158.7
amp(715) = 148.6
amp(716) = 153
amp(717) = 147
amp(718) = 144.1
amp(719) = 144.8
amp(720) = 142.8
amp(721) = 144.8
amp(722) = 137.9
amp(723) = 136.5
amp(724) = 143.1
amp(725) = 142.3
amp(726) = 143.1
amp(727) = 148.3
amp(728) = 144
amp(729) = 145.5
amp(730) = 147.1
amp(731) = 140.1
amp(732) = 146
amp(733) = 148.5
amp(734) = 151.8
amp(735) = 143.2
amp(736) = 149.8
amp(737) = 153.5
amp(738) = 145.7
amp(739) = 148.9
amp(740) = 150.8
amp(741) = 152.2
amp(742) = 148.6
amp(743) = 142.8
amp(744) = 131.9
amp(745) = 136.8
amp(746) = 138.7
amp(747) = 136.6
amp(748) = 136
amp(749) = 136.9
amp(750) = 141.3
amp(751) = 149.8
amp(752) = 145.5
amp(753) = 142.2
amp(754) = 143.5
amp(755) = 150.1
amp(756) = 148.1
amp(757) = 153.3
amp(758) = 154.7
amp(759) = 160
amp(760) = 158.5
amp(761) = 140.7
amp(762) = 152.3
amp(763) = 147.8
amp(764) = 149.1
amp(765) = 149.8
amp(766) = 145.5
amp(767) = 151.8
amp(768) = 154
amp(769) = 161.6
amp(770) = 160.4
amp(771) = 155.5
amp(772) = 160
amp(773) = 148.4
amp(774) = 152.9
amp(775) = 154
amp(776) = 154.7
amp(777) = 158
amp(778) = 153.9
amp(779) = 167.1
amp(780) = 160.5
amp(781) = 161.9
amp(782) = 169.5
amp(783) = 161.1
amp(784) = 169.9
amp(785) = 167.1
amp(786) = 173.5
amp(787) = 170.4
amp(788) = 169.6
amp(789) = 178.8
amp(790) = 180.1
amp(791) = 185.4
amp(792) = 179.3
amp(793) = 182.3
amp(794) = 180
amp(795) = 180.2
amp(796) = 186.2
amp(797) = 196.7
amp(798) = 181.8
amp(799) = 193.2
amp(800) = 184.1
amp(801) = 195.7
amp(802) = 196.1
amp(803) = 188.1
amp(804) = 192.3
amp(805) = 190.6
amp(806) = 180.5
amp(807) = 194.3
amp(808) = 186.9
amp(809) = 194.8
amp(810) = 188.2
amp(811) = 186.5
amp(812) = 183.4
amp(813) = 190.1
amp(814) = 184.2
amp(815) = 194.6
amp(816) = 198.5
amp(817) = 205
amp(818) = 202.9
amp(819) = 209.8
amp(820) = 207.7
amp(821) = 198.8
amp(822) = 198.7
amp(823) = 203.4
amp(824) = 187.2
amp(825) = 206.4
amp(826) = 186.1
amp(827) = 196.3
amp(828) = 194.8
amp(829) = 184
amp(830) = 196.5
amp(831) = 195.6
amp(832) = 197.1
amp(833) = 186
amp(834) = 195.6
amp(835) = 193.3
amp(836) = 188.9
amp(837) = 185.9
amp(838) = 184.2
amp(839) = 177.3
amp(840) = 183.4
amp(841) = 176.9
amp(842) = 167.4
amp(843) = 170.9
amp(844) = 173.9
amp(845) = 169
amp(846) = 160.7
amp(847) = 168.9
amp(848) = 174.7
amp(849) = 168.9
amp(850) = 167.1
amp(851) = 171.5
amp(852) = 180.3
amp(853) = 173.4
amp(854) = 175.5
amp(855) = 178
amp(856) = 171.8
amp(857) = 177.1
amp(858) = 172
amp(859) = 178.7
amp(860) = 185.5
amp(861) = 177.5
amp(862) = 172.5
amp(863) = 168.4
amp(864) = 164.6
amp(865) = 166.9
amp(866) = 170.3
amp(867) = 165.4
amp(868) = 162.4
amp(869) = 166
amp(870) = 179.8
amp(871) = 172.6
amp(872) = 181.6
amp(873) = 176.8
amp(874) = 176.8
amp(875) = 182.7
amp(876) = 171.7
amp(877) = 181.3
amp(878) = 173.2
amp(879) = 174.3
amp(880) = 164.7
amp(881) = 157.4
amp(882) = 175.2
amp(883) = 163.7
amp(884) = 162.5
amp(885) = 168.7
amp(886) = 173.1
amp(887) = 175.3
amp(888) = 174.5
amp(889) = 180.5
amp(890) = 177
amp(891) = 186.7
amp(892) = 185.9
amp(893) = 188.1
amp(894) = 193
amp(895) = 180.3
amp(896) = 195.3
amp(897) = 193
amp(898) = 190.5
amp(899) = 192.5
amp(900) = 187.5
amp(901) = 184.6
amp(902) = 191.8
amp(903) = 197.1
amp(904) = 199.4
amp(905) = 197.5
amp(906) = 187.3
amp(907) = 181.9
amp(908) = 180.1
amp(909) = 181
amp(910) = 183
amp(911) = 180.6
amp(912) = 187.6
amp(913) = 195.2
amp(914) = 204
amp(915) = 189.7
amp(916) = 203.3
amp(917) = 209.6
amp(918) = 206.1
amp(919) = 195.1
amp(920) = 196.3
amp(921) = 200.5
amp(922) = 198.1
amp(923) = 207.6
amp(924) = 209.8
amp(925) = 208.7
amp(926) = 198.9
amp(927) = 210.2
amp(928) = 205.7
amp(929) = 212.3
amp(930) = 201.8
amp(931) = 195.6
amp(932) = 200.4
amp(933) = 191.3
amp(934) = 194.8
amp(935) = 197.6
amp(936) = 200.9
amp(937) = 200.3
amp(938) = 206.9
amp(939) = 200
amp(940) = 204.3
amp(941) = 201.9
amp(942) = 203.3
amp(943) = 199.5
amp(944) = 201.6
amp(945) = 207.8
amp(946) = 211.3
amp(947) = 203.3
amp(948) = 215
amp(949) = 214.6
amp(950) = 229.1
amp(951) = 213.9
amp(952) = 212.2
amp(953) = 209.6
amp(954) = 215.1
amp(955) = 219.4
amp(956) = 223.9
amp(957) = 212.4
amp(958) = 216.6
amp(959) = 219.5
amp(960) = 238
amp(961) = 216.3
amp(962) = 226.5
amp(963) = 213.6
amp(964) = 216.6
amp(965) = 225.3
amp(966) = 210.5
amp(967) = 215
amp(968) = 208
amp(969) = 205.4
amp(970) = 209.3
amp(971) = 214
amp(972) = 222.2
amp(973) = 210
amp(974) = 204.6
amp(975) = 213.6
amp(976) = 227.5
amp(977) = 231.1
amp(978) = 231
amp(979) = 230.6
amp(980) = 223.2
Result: 3.01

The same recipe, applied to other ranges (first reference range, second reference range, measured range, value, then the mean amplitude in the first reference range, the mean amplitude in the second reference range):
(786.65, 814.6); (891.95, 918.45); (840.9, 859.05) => 1.56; 186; 191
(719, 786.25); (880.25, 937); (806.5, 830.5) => -4.00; 150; 191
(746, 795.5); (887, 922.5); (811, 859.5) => -3.35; 158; 190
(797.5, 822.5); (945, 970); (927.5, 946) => 0.96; 193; 216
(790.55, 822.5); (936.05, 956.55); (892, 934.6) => 2.05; 191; 209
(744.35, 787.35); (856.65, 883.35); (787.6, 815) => -4.60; 153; 173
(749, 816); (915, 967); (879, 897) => 1.67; 169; 208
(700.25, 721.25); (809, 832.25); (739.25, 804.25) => 4.90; 146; 195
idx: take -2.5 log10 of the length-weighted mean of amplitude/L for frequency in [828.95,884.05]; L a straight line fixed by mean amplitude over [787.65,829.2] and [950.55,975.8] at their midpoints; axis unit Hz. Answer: 0.13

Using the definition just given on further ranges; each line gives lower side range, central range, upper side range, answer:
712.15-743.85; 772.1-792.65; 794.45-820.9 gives 0.08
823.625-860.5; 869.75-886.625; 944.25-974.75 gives 0.11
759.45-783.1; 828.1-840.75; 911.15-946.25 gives -0.09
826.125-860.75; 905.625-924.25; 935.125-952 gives 0.03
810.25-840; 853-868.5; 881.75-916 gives 0.10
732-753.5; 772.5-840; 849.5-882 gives -0.16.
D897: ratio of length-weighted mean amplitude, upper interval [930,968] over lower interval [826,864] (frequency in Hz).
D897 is 1.2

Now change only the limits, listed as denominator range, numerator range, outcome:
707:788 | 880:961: 1.31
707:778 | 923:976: 1.42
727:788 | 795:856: 1.24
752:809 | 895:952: 1.19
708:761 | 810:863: 1.27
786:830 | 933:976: 1.11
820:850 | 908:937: 1.07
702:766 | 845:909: 1.22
